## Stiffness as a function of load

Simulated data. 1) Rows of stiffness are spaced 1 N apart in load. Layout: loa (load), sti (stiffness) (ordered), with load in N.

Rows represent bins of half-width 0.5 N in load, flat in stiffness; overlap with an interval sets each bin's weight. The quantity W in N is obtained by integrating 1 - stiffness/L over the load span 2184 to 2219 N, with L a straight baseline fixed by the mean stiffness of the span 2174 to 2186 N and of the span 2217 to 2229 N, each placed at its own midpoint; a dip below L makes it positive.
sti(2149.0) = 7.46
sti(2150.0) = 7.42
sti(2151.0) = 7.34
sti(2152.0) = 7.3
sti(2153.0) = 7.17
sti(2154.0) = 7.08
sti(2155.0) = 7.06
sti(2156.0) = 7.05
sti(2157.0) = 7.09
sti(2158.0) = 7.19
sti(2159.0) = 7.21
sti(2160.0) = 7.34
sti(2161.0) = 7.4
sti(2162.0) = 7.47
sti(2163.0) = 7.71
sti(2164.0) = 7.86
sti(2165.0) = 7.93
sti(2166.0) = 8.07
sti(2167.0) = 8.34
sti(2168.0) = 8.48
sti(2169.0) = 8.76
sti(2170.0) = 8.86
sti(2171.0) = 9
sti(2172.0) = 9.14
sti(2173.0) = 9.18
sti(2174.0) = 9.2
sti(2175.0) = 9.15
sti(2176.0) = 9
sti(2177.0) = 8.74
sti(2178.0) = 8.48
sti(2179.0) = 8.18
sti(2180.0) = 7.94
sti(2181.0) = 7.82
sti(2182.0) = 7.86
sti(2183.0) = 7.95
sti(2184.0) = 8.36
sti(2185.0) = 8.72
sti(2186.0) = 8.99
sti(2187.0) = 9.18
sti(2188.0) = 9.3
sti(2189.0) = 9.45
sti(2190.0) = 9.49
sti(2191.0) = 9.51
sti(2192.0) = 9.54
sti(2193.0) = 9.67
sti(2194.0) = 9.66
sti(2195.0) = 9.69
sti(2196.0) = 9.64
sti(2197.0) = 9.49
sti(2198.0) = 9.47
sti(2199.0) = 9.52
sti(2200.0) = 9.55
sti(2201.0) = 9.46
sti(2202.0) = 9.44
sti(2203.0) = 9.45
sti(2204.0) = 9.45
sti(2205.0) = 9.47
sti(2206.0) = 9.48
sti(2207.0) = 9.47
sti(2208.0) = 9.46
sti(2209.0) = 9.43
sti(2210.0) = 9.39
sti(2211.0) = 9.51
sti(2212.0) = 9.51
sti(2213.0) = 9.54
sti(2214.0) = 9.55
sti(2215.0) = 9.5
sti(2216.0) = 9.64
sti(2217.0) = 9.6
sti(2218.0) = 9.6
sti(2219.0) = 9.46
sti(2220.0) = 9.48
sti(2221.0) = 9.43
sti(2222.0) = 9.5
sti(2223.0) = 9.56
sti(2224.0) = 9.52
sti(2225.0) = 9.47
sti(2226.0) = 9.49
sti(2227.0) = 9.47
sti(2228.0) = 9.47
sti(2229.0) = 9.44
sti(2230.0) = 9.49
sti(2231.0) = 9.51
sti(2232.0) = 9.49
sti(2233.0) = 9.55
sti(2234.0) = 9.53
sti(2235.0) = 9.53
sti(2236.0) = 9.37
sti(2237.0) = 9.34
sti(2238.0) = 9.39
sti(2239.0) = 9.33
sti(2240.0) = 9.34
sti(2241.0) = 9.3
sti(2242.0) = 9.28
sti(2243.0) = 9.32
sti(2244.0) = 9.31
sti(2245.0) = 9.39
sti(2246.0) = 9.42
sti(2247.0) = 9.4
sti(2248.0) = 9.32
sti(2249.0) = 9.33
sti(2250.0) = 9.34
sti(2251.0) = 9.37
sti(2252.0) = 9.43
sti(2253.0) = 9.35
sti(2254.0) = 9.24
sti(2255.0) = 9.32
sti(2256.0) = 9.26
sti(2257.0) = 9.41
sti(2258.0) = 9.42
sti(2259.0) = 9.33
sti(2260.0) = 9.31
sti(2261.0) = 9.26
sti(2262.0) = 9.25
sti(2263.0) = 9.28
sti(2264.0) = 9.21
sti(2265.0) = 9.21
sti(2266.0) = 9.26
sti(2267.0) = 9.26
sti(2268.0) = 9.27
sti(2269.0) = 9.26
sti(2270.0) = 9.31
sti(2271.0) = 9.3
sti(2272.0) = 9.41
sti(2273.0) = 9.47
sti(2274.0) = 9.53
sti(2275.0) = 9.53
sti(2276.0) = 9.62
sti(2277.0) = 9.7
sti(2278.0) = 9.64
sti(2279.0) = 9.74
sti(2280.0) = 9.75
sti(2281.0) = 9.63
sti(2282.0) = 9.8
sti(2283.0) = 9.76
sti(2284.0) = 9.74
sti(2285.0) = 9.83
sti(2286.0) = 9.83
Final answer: -1.9 N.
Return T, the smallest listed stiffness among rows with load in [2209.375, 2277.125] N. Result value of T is 9.21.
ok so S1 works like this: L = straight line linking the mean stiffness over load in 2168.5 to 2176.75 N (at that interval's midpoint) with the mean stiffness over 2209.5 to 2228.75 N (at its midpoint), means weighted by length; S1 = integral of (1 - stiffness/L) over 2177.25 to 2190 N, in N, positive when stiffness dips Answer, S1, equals 0.8 N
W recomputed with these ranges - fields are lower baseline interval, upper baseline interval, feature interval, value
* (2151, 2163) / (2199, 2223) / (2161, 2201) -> -2.80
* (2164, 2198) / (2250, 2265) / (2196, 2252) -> -2.08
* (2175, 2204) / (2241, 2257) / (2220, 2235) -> -0.41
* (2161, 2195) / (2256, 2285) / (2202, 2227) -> -1.40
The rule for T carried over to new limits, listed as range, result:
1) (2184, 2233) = 8.36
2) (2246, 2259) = 9.24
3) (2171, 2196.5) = 7.82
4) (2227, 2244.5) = 9.28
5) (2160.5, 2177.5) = 7.4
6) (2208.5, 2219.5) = 9.39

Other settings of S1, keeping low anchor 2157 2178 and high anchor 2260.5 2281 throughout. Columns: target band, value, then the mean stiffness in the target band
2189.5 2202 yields -1.4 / 9.55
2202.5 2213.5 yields -0.9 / 9.47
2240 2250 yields -0.2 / 9.34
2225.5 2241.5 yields -0.8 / 9.44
